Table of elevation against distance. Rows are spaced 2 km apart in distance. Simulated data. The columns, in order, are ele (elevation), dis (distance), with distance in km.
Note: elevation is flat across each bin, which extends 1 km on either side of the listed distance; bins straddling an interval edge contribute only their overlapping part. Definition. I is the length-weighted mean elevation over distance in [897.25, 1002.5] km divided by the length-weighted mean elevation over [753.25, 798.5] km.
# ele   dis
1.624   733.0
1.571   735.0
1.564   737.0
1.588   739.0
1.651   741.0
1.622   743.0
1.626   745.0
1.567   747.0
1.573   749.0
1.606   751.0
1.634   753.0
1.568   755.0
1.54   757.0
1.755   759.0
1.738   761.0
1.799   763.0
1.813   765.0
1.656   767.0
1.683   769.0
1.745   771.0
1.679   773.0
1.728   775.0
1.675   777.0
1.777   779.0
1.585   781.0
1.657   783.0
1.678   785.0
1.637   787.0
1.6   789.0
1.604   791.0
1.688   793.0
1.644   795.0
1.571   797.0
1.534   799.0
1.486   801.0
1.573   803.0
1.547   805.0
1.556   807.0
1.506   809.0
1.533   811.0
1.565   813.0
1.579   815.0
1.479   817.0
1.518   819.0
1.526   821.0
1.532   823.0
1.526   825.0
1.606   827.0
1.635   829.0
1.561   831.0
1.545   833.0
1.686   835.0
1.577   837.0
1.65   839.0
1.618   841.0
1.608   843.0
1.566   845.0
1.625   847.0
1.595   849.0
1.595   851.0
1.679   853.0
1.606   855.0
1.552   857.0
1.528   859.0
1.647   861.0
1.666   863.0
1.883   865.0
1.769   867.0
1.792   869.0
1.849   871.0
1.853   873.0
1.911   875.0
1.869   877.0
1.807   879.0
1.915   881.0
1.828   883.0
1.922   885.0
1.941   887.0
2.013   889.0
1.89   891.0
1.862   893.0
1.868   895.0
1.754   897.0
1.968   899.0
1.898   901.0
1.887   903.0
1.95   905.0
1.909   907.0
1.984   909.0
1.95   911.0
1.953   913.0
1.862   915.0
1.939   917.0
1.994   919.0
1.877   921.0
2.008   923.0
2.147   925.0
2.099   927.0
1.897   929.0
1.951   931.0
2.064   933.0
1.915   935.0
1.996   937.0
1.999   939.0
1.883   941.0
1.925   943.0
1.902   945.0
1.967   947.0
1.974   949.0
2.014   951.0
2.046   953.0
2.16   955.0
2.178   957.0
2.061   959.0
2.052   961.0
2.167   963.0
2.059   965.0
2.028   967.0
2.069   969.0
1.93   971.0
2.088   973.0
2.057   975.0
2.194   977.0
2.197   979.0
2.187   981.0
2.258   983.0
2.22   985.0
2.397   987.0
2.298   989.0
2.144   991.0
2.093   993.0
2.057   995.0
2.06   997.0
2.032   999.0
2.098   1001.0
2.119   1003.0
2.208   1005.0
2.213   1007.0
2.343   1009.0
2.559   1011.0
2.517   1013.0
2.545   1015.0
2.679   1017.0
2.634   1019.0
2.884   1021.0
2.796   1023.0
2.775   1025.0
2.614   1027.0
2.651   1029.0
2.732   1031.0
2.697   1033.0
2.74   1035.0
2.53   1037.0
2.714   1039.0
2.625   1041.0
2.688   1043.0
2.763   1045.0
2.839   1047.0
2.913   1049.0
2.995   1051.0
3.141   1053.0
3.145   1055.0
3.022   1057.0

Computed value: 1.2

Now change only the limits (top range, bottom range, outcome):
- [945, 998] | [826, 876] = 1.27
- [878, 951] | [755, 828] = 1.20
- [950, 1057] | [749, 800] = 1.45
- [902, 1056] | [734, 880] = 1.38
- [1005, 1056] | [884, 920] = 1.41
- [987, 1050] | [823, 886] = 1.48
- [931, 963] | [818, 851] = 1.27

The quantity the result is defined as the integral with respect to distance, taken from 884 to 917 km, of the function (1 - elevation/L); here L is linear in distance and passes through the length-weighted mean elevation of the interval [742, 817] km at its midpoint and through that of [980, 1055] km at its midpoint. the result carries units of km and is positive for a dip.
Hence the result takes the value 2.6 km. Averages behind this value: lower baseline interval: 1.63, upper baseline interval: 2.52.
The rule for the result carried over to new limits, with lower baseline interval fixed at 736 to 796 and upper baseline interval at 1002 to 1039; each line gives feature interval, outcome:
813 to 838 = 4.1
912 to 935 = 2.5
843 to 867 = 4.1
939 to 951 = 1.9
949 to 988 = 4.3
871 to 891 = 1.7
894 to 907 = 1.5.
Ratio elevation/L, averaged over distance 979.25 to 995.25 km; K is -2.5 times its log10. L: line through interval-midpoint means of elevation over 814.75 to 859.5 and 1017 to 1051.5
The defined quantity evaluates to 0.11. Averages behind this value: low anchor 1.58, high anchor 2.74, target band 2.21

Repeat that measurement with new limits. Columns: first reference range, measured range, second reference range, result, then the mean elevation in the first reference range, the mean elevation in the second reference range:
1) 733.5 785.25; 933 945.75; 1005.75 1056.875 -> 0.21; 1.66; 2.71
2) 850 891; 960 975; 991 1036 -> 0.09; 1.78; 2.45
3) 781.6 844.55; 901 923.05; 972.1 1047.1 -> 0.04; 1.58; 2.42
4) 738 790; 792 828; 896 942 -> 0.13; 1.66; 1.95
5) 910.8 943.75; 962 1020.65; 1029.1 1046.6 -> 0.07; 1.97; 2.69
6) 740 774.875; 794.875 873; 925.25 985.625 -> 0.13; 1.66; 2.05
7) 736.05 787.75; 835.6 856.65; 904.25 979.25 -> 0.13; 1.66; 2.01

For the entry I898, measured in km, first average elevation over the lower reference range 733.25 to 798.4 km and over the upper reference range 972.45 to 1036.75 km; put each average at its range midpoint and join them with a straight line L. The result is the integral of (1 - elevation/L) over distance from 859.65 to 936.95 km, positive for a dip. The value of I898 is 5.8 km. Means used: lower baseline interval 1.65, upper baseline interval 2.38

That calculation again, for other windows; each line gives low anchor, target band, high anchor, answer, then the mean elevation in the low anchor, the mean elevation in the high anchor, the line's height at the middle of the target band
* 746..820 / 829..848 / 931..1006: 1.7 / 1.62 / 2.08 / 1.76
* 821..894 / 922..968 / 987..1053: 2.7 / 1.71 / 2.52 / 2.15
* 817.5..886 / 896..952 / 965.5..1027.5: 0.9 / 1.68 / 2.3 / 1.99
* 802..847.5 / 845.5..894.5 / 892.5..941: -0.5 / 1.57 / 1.95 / 1.76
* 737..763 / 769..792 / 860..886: 0.1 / 1.63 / 1.82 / 1.68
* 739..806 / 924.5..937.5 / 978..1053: 1.1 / 1.64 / 2.49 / 2.2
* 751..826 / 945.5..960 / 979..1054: 1.3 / 1.62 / 2.5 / 2.26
